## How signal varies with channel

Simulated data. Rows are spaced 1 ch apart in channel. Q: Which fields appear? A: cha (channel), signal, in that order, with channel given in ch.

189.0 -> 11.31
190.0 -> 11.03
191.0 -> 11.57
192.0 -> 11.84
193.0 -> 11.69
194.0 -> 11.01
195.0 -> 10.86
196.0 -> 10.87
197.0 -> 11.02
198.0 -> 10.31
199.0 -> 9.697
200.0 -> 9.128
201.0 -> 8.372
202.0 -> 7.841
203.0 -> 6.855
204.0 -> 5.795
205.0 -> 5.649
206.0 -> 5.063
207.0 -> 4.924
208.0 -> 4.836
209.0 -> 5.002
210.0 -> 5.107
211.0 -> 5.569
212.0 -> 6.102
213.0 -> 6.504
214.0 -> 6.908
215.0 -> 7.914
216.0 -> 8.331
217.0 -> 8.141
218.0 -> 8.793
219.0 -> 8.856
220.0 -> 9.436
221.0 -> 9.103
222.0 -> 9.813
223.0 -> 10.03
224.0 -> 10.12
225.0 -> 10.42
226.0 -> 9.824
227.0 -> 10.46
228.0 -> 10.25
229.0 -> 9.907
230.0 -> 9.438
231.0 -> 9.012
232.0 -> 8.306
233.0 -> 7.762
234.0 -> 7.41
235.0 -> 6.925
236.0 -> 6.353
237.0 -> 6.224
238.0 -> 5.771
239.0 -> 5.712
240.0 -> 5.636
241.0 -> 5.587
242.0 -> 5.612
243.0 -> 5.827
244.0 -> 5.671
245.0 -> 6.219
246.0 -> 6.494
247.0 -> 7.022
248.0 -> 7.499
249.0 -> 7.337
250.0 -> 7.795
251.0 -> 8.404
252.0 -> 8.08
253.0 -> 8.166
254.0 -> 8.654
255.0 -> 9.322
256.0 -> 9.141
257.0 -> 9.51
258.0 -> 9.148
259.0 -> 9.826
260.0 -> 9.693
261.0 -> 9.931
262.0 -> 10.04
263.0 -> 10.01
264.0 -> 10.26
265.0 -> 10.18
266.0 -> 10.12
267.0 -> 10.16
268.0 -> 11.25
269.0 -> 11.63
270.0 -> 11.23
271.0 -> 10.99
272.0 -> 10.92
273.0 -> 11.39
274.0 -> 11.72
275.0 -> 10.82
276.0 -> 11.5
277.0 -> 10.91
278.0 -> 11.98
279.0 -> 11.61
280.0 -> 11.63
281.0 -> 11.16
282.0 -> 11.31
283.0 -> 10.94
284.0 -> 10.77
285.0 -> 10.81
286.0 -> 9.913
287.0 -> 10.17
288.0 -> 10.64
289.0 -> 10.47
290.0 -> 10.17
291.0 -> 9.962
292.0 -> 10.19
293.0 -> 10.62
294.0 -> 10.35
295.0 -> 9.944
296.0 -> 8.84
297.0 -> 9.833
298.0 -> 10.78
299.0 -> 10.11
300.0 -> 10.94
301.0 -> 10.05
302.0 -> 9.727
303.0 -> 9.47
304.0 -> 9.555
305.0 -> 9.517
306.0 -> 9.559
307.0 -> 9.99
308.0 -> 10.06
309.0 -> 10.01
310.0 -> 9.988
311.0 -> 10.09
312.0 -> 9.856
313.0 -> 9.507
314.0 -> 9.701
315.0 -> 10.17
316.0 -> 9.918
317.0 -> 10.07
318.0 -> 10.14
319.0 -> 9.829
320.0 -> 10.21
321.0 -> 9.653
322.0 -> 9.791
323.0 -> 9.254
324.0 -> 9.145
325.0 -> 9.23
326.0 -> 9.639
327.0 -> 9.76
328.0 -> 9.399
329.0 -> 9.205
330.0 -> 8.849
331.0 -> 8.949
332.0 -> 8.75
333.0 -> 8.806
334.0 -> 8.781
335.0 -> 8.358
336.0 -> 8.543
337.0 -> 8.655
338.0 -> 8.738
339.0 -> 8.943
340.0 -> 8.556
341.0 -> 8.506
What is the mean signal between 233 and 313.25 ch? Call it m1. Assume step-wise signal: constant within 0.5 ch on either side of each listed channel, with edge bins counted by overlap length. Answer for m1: 9.4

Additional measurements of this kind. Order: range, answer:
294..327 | 9.84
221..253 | 7.8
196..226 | 7.87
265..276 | 11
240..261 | 7.75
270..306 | 10.6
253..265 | 9.56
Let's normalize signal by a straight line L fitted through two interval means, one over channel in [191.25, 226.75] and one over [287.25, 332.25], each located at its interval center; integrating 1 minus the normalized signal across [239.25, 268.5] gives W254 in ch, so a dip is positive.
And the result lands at 2.3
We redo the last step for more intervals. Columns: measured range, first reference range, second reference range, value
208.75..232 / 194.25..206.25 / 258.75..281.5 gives 1.9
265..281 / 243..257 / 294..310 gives -4.6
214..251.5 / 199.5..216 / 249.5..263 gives -1.2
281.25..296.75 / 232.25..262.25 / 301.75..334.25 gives -2.8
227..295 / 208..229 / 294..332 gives -2.1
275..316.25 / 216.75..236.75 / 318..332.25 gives -4.5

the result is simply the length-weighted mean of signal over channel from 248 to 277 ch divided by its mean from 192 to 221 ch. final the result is 1.24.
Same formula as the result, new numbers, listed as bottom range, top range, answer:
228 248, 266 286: 1.59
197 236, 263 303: 1.33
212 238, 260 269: 1.20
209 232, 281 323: 1.18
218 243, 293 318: 1.21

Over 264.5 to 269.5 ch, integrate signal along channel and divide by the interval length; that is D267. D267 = 10.7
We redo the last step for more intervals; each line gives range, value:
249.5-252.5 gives 8.09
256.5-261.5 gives 9.62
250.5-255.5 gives 8.53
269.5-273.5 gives 11.1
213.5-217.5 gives 7.82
